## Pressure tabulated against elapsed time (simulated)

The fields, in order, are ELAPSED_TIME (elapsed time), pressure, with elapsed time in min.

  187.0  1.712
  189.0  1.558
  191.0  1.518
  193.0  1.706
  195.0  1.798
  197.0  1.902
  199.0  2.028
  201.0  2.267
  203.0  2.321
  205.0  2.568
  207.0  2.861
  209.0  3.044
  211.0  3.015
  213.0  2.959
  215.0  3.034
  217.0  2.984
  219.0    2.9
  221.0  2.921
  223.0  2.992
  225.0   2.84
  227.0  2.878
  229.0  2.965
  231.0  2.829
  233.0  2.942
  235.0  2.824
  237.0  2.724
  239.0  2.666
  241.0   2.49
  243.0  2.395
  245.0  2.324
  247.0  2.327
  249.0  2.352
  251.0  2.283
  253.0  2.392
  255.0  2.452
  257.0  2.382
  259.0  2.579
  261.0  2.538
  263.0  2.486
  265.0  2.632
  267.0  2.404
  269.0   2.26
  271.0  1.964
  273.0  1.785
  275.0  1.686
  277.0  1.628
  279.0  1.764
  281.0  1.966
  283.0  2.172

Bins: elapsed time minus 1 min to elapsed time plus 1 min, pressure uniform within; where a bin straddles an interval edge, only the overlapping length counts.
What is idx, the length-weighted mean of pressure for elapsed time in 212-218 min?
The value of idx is 2.99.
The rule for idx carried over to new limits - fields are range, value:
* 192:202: 1.94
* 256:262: 2.5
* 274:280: 1.69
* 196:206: 2.22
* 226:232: 2.89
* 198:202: 2.15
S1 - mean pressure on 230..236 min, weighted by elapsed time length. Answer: 2.87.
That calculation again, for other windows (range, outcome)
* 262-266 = 2.56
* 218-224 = 2.94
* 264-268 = 2.52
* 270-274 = 1.87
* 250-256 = 2.38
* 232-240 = 2.79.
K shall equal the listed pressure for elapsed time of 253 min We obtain 2.392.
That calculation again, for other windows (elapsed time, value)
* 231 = 2.829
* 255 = 2.452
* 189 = 1.558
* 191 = 1.518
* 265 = 2.632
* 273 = 1.785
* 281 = 1.966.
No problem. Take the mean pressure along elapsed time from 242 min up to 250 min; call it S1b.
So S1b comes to 2.35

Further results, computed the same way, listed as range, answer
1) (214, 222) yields 2.96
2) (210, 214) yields 2.99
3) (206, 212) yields 2.97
